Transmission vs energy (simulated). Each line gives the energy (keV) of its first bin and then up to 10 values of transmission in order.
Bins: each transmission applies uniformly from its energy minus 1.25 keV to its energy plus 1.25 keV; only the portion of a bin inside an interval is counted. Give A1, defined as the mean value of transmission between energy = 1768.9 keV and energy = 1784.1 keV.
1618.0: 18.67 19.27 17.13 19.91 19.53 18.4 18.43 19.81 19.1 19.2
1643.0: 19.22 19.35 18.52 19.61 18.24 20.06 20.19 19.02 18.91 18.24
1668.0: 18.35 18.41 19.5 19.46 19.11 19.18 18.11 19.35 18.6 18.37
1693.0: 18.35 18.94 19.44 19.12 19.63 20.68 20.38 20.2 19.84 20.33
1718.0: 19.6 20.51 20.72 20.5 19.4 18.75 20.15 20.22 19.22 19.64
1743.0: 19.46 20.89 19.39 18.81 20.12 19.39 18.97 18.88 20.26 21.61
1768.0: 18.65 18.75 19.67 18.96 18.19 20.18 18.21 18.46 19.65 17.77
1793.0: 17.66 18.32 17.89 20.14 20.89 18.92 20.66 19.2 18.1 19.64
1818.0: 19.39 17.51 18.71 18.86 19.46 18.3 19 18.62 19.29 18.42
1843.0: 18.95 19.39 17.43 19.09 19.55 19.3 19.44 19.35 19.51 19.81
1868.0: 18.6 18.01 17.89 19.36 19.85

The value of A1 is 19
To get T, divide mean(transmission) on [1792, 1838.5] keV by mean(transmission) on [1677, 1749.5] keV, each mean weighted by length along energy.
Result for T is 0.97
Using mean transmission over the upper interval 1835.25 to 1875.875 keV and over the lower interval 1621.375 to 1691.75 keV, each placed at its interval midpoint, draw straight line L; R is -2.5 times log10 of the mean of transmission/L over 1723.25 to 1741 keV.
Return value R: -0.04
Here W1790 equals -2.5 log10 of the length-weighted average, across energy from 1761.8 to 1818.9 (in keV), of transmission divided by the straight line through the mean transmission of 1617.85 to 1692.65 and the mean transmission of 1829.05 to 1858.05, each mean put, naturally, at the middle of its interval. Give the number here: -0.016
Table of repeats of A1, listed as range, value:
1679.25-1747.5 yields 19.6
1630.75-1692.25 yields 19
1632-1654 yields 19.1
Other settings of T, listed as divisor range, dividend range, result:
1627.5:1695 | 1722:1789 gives 1.03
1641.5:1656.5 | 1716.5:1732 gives 1.04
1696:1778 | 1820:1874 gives 0.96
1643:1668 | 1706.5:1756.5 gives 1.04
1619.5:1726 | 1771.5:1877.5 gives 0.98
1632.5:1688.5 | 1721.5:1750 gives 1.04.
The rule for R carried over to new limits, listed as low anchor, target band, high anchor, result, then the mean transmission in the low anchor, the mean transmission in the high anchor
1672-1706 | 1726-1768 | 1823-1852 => -0.04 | 19.1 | 18.8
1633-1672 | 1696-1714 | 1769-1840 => -0.05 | 19.1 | 18.9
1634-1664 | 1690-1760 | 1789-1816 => -0.03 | 19.3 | 19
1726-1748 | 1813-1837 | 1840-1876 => 0.02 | 19.7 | 18.9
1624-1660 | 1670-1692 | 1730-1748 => 0.03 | 19.2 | 19.8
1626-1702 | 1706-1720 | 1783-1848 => -0.06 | 19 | 18.9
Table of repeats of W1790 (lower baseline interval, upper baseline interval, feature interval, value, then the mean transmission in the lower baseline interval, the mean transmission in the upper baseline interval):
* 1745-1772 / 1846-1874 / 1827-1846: 0.01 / 19.6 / 18.9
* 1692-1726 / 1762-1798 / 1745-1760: -0.01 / 19.9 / 19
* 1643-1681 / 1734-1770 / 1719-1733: -0.03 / 19.1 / 19.7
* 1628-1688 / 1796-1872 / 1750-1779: -0.02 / 19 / 19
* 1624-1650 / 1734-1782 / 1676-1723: -0.01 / 19.1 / 19.5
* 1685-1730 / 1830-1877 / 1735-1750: -0.01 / 19.7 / 18.9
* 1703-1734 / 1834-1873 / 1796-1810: -0.01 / 20.1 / 18.9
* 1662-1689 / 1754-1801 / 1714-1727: -0.08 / 18.8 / 19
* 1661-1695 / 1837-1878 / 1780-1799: 0.03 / 18.8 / 19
